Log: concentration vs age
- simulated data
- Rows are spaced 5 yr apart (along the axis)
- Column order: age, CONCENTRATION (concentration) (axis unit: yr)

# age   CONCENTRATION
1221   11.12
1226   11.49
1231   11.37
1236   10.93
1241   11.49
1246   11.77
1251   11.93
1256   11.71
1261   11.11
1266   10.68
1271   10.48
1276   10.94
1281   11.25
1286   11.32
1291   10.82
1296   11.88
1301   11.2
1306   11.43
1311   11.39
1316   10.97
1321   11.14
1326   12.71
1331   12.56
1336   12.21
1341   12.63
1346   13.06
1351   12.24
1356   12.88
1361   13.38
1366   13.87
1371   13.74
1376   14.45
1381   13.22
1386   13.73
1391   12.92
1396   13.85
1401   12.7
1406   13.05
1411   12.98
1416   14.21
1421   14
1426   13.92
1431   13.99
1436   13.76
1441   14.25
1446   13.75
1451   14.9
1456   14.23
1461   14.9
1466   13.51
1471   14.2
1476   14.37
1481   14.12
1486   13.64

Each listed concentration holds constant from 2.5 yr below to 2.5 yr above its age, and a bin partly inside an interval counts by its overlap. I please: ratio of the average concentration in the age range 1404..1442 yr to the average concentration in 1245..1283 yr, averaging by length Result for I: 1.23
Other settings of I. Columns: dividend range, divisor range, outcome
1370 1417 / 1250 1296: 1.21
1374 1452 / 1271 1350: 1.17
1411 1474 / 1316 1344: 1.16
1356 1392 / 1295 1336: 1.16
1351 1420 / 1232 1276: 1.19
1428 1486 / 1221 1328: 1.25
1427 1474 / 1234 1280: 1.26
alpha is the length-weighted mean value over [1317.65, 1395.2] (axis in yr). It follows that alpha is 13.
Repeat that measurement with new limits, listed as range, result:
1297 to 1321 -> 11.3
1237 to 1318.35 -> 11.3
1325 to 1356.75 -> 12.6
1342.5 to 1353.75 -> 12.7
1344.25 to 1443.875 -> 13.5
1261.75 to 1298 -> 11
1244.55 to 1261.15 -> 11.7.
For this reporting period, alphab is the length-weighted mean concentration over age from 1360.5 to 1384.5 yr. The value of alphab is 13.8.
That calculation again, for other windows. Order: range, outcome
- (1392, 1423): 13.4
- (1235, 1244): 11.3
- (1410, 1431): 13.9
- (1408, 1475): 14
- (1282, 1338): 11.6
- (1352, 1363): 13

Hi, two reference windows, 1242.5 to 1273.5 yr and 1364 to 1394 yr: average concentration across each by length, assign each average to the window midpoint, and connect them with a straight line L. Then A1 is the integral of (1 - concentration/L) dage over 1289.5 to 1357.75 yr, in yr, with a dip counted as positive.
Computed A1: 3.4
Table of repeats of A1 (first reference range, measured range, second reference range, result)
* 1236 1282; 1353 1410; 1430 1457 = -1.06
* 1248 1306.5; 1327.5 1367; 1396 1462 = -1.15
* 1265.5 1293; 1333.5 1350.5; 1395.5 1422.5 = -0.63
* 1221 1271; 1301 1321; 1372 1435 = 1.67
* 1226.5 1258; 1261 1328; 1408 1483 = 5.23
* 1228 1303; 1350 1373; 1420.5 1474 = -0.89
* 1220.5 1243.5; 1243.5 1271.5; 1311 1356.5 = 0.44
